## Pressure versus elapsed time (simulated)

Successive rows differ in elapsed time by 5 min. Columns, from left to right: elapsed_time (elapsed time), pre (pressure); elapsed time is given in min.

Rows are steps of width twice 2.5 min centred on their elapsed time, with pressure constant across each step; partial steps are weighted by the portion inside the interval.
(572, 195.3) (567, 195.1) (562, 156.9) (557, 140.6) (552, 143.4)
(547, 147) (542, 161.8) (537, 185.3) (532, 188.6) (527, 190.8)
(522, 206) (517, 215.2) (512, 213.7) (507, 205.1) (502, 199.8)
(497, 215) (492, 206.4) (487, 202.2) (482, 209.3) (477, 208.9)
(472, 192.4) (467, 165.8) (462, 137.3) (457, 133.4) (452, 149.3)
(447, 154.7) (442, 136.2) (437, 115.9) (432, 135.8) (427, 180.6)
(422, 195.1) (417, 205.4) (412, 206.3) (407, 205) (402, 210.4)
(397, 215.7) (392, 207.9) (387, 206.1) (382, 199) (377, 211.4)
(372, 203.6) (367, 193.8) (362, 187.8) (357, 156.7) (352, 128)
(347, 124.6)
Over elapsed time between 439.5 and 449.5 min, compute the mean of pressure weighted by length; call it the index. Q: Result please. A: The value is 145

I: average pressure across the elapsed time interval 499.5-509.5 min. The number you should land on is 202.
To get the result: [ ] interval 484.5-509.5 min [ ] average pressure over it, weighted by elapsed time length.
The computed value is 206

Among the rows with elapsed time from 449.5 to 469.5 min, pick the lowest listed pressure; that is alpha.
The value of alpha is 133.4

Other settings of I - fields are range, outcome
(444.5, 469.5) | 148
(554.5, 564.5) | 149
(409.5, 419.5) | 206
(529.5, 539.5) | 187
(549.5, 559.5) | 142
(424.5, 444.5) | 142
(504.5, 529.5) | 206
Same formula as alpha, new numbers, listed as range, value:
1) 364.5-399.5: 193.8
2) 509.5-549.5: 147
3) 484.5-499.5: 202.2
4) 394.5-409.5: 205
